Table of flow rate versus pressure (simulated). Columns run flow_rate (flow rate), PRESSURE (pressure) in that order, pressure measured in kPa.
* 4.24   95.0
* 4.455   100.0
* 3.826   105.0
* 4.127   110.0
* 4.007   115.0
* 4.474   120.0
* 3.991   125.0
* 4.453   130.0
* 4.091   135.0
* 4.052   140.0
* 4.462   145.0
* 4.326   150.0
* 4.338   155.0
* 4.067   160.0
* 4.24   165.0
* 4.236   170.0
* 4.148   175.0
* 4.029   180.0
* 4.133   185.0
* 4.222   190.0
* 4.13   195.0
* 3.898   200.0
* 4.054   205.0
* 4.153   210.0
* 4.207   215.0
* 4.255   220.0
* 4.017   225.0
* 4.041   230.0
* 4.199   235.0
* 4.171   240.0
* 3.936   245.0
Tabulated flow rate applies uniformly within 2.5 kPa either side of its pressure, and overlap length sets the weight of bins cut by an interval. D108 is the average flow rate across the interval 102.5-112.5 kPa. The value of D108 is 3.98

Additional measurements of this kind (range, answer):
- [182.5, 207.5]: 4.09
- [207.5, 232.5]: 4.13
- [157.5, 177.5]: 4.17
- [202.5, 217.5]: 4.14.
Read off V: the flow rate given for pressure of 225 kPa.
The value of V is 4.017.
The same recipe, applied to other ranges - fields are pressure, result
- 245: 3.936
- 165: 4.24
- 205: 4.054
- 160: 4.067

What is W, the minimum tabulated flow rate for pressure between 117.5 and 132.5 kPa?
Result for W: 3.991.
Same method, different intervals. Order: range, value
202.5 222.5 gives 4.054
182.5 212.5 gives 3.898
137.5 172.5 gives 4.052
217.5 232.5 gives 4.017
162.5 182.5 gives 4.029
